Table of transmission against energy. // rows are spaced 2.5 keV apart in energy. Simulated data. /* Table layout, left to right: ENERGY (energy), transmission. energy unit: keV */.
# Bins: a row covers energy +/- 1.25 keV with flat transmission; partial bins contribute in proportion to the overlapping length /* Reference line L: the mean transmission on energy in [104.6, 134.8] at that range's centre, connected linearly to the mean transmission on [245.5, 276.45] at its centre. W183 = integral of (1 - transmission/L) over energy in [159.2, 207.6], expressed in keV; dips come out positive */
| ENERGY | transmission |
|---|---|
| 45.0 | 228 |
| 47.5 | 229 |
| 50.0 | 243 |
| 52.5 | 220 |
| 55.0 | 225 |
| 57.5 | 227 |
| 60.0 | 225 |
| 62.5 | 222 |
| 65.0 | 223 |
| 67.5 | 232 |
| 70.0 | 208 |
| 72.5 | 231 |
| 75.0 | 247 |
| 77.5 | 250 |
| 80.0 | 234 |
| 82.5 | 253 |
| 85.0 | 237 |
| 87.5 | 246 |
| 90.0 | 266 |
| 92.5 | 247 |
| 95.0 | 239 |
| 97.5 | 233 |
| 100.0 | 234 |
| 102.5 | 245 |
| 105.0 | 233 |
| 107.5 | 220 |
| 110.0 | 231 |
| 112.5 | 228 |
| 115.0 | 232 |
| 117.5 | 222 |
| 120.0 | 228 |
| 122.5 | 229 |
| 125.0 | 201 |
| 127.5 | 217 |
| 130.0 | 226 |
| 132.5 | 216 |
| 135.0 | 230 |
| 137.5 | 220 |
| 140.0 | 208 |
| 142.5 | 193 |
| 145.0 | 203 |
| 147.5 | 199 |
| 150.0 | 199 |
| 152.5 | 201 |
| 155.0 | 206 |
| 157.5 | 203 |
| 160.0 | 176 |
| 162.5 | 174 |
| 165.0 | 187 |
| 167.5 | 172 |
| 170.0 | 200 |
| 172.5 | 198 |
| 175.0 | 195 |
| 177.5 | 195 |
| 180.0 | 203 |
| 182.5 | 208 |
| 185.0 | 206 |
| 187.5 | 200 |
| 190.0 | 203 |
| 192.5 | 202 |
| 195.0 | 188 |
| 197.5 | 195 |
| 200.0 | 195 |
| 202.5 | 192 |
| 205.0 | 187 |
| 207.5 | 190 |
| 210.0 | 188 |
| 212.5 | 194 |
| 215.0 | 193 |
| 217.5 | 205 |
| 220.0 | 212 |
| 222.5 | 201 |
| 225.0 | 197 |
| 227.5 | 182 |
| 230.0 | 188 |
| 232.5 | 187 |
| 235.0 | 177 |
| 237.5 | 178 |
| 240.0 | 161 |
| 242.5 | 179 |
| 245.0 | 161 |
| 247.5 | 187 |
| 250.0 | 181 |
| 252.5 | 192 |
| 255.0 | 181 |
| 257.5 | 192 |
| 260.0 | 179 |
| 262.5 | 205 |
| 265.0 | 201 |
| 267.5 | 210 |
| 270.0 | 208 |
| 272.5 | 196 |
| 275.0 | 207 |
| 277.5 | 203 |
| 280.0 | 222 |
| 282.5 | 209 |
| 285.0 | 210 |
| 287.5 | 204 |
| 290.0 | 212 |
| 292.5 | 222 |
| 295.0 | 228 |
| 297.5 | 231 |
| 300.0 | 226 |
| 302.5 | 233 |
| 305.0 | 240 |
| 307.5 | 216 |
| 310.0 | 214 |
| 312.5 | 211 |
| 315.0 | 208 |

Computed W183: 3.84 keV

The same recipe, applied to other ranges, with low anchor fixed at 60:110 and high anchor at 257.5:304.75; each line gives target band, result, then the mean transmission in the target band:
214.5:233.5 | 2.0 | 196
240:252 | 2.2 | 176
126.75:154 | 2.3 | 210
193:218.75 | 3.3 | 193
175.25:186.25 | 1.1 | 202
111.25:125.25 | 0.4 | 225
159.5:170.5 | 2.2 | 181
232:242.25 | 2.0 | 175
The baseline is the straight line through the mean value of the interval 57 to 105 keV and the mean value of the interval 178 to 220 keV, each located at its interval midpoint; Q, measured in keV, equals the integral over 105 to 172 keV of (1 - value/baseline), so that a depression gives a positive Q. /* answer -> 2.8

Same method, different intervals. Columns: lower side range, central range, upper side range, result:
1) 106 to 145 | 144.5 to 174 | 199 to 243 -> 2.26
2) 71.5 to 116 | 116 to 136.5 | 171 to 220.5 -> 0.42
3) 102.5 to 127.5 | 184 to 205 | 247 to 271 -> 1.12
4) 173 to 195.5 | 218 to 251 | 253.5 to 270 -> 2.16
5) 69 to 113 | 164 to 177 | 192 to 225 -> 1.15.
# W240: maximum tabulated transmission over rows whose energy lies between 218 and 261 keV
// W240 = 212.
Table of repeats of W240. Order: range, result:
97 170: 245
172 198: 208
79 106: 266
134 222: 230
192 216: 202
